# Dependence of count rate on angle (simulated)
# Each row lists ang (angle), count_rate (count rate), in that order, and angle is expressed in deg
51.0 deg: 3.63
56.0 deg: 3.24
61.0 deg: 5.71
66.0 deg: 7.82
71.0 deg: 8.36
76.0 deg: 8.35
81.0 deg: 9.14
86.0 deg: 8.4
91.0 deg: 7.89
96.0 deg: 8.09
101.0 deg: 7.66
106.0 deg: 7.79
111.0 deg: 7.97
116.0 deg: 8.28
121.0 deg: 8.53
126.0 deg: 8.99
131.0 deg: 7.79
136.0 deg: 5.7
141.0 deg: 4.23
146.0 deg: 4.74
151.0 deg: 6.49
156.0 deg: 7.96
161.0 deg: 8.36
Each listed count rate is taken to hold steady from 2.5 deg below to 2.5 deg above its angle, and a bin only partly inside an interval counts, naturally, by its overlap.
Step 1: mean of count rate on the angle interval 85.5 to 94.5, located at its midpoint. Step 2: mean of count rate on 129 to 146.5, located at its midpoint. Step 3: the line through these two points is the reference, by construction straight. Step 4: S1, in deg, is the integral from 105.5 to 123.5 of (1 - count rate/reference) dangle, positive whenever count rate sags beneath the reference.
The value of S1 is -3.6 deg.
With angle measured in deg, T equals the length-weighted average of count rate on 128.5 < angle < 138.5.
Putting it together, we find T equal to 6.75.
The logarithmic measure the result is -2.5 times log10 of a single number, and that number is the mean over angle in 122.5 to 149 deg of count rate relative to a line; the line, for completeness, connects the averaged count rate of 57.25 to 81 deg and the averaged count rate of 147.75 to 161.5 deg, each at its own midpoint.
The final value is 0.16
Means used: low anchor 7.5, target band 6.38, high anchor 7.34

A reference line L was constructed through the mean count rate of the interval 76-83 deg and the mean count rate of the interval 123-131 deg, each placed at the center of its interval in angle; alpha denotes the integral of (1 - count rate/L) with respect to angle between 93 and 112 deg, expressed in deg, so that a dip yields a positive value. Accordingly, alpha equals 1.9 deg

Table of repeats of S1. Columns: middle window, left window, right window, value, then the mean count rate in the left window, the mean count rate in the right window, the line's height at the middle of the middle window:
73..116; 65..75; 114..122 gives 0.57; 8.17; 8.39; 8.28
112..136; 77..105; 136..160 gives -3.99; 8.22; 6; 6.93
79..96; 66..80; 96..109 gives -0.67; 8.34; 7.8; 8.08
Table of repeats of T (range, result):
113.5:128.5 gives 8.6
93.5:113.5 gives 7.88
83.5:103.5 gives 8.01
